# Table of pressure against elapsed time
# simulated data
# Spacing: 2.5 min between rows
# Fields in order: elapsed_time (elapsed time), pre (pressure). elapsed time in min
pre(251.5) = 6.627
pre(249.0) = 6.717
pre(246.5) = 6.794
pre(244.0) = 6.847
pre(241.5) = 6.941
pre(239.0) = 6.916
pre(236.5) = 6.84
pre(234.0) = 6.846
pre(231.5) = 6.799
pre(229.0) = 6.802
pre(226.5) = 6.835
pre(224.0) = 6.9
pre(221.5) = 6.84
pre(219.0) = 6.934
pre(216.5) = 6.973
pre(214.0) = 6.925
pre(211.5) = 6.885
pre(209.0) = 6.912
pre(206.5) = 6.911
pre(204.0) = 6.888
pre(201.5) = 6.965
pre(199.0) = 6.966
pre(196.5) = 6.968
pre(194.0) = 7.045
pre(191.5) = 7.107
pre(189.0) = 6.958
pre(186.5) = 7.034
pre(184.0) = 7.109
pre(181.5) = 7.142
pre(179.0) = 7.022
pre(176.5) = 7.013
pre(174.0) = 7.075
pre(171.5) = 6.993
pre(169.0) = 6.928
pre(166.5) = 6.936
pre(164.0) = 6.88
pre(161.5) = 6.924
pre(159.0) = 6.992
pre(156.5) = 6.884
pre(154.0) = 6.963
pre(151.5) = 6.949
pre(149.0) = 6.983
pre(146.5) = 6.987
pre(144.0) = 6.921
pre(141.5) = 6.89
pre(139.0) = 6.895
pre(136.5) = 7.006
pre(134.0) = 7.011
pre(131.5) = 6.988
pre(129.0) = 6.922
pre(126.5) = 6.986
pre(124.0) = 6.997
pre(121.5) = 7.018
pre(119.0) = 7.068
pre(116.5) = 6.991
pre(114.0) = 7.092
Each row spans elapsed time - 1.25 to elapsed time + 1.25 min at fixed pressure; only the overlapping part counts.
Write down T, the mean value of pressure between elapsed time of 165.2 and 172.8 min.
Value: 6.95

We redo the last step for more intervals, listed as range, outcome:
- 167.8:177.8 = 7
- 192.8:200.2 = 6.99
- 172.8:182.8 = 7.06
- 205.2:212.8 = 6.9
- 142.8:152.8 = 6.96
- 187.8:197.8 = 7.02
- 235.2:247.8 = 6.87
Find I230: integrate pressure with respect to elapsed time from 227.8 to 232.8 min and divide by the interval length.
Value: 6.8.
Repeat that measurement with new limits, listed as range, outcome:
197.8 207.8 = 6.93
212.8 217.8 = 6.95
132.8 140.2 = 6.97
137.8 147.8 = 6.92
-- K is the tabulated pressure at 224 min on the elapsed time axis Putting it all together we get 6.9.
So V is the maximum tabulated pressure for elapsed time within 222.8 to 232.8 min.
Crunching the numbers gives 6.9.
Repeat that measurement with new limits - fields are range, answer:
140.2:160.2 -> 6.992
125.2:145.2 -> 7.011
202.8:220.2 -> 6.973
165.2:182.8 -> 7.142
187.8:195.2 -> 7.107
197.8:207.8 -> 6.966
